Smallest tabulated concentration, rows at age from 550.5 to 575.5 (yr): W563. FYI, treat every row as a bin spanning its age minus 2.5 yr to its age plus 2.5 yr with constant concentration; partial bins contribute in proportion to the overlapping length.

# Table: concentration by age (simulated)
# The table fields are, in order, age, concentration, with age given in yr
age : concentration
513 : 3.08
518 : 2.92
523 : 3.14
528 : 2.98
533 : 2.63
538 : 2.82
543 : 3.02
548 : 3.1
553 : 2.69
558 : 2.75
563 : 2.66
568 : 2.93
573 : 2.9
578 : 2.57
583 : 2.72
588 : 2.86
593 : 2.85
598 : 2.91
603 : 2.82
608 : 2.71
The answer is 2.66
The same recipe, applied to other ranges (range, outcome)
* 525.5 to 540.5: 2.63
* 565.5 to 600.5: 2.57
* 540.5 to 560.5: 2.69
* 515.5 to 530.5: 2.92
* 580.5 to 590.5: 2.72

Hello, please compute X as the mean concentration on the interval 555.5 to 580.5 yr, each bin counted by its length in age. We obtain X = 2.76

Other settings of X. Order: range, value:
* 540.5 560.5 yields 2.89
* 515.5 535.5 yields 2.92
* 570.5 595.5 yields 2.78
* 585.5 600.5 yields 2.87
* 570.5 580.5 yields 2.74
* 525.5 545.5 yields 2.86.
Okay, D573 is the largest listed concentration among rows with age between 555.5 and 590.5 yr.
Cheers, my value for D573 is 2.93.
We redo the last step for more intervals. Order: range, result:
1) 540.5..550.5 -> 3.1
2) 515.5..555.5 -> 3.14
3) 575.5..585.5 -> 2.72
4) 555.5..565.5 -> 2.75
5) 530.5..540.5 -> 2.82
